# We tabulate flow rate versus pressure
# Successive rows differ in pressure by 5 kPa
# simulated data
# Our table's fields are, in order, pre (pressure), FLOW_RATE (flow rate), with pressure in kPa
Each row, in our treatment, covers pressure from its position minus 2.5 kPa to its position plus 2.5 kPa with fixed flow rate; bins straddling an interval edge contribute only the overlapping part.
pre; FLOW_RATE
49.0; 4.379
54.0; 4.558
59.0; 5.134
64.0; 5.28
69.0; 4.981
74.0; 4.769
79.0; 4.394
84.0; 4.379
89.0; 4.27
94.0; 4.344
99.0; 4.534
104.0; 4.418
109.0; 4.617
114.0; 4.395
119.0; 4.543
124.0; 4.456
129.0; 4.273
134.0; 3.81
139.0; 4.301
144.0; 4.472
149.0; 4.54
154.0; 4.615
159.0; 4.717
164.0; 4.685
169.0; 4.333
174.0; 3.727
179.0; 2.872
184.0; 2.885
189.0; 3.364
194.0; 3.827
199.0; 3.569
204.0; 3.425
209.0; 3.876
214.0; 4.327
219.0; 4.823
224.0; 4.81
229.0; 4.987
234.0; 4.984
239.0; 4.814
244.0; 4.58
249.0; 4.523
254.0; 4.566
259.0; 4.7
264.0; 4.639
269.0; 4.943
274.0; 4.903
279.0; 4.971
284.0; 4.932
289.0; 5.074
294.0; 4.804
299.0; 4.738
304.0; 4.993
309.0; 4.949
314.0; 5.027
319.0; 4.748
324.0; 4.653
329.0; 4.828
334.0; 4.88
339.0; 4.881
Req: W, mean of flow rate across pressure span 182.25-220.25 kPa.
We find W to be 3.74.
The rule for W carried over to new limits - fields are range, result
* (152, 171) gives 4.59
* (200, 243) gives 4.48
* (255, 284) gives 4.83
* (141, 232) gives 4.11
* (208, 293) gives 4.75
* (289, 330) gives 4.86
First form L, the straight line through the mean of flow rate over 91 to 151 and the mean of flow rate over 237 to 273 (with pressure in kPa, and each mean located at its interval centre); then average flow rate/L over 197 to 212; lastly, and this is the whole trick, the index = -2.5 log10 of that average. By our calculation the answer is 0.25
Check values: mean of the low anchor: 4.39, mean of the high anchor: 4.69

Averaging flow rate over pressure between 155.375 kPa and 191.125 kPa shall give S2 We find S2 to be 3.83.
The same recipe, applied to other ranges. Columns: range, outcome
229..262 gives 4.72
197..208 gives 3.55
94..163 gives 4.44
